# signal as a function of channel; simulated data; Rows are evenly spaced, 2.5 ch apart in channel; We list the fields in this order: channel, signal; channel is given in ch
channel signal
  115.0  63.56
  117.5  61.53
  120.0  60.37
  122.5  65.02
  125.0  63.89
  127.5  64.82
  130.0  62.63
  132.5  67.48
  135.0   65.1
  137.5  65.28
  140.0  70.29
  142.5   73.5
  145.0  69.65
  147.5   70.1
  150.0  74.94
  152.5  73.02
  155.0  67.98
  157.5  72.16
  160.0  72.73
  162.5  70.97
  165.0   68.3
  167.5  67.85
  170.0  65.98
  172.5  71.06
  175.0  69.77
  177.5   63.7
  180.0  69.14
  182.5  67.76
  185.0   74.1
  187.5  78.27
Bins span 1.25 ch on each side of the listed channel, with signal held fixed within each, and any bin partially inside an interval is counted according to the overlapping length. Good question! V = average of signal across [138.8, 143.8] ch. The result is 71.9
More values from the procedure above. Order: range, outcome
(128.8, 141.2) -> 66.2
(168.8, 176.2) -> 69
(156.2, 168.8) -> 70.4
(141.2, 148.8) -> 71.1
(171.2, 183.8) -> 68.3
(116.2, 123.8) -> 62.3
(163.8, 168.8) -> 68.1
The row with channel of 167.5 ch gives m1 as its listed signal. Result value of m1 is 67.85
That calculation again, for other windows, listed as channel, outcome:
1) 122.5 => 65.02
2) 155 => 67.98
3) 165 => 68.3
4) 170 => 65.98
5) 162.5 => 70.97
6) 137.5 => 65.28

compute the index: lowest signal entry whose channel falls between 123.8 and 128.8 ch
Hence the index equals 63.89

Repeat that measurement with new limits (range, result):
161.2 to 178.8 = 63.7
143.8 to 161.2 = 67.98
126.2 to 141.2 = 62.63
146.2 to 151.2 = 70.1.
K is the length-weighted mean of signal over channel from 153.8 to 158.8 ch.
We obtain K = 70.1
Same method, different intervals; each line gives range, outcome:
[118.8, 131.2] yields 63.4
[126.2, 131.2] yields 63.7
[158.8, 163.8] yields 71.8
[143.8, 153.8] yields 71.9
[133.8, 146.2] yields 68.8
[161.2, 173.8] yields 68.9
